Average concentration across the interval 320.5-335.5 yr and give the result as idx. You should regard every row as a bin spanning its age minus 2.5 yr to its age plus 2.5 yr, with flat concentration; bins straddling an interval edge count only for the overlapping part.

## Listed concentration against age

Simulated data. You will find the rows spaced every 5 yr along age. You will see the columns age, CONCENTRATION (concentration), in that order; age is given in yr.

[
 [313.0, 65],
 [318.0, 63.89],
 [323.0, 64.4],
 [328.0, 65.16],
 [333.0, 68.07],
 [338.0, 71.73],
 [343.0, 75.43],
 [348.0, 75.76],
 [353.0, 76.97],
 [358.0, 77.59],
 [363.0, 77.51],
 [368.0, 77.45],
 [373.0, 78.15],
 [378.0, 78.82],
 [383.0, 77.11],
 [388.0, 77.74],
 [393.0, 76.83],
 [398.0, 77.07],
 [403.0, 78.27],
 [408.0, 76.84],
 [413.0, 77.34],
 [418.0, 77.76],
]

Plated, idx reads 65.9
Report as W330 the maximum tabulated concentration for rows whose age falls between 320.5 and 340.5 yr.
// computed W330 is 71.73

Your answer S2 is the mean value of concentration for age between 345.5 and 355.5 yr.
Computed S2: 76.4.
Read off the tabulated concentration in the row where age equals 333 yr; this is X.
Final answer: 68.07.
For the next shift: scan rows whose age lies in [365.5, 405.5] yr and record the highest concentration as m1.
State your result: 78.82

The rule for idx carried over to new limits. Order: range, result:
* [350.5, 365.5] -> 77.4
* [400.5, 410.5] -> 77.6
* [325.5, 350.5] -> 71.2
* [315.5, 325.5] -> 64.1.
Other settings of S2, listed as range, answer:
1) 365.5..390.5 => 77.9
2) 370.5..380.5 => 78.5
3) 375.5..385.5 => 78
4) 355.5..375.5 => 77.7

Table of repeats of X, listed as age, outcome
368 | 77.45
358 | 77.59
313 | 65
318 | 63.89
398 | 77.07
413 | 77.34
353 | 76.97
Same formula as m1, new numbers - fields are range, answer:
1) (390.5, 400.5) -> 77.07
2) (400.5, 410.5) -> 78.27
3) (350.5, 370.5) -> 77.59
